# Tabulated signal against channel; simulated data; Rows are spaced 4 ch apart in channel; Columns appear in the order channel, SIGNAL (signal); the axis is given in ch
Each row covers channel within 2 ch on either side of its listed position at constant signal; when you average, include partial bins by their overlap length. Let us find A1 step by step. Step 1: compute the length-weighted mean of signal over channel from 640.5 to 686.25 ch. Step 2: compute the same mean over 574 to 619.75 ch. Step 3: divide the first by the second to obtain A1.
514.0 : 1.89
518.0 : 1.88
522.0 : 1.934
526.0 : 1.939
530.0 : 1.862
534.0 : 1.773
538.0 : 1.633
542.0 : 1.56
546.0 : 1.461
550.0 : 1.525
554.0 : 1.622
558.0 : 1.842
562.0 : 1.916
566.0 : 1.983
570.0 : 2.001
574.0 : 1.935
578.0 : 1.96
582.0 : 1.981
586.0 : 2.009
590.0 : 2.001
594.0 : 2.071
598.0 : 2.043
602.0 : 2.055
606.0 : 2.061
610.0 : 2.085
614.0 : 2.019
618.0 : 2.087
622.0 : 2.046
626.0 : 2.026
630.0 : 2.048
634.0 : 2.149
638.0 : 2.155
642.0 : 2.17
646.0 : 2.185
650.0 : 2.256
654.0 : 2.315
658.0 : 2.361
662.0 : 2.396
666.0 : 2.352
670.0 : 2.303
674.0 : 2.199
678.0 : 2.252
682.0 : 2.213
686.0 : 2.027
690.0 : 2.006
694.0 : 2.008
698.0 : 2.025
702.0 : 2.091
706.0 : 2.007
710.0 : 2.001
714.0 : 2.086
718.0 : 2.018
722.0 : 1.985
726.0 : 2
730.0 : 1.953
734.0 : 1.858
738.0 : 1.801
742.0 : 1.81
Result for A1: 1.11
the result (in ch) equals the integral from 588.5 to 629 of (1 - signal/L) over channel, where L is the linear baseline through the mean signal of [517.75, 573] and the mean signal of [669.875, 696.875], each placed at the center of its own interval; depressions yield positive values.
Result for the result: -2.29 ch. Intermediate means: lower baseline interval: 1.78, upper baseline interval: 2.13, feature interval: 2.05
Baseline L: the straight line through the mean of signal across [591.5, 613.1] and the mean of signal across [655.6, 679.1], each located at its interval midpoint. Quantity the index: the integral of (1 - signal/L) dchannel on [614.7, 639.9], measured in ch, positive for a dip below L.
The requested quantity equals 0.9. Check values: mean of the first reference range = 2.06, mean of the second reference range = 2.31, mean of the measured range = 2.08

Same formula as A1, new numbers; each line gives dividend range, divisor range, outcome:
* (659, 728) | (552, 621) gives 1.07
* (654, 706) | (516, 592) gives 1.19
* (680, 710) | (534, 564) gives 1.24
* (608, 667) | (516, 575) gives 1.22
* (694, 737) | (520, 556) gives 1.17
